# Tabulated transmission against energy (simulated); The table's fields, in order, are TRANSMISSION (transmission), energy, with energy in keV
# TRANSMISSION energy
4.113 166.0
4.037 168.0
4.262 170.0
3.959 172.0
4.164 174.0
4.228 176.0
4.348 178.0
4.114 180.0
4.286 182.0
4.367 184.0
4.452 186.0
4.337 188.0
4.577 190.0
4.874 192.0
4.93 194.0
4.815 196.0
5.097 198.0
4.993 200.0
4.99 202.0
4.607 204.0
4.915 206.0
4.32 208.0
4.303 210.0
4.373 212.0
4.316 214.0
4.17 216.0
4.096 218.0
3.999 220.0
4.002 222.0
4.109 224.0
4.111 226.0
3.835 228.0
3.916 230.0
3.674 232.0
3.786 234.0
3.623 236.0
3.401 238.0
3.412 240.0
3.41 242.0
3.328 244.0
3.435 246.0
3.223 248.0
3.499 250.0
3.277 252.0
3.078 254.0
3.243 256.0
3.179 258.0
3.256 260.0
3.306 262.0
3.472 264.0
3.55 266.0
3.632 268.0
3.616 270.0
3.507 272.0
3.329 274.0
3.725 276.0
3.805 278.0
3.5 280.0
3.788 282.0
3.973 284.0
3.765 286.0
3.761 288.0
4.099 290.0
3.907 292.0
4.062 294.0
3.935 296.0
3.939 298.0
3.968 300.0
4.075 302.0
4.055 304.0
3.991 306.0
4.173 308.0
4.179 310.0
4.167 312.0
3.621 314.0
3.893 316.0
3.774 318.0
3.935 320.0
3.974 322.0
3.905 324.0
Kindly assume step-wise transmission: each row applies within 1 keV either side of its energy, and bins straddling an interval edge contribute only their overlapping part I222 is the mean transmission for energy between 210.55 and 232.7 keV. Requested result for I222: 4.06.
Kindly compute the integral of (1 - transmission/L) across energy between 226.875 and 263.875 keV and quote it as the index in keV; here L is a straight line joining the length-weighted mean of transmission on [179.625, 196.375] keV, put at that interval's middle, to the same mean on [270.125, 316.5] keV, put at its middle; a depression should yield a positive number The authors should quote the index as 6.5 keV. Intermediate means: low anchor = 4.53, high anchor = 3.87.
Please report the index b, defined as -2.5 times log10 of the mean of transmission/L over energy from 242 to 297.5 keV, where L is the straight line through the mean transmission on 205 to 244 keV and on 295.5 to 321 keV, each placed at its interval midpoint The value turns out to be 0.118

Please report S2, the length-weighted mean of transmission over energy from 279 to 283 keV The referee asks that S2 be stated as 3.64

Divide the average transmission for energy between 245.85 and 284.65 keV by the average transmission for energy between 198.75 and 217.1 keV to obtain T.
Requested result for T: 0.76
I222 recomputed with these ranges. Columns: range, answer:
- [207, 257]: 3.76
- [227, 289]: 3.53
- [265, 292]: 3.7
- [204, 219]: 4.37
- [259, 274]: 3.47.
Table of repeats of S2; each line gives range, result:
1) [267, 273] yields 3.59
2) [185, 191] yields 4.46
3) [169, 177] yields 4.15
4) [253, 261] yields 3.19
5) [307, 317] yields 4.01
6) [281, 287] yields 3.84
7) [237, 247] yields 3.4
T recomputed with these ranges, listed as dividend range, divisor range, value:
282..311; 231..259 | 1.17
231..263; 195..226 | 0.76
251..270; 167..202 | 0.75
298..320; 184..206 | 0.84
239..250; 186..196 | 0.72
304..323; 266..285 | 1.09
